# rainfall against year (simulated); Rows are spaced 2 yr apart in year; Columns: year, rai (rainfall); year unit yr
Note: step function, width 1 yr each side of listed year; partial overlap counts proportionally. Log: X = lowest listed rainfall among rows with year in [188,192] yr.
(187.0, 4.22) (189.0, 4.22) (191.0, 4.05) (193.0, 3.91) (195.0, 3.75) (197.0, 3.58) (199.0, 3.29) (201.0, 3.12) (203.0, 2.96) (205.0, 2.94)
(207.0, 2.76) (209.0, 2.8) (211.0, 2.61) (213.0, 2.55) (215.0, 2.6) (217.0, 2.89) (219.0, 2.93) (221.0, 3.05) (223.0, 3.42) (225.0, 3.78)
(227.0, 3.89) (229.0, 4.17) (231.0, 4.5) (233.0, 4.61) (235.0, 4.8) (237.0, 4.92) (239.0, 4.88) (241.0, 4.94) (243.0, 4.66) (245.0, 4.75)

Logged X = 4.05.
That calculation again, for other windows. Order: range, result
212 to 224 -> 2.55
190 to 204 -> 2.96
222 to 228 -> 3.42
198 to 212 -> 2.61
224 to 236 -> 3.78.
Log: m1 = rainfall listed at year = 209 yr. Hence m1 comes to 2.8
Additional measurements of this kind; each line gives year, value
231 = 4.5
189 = 4.22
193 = 3.91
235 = 4.8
